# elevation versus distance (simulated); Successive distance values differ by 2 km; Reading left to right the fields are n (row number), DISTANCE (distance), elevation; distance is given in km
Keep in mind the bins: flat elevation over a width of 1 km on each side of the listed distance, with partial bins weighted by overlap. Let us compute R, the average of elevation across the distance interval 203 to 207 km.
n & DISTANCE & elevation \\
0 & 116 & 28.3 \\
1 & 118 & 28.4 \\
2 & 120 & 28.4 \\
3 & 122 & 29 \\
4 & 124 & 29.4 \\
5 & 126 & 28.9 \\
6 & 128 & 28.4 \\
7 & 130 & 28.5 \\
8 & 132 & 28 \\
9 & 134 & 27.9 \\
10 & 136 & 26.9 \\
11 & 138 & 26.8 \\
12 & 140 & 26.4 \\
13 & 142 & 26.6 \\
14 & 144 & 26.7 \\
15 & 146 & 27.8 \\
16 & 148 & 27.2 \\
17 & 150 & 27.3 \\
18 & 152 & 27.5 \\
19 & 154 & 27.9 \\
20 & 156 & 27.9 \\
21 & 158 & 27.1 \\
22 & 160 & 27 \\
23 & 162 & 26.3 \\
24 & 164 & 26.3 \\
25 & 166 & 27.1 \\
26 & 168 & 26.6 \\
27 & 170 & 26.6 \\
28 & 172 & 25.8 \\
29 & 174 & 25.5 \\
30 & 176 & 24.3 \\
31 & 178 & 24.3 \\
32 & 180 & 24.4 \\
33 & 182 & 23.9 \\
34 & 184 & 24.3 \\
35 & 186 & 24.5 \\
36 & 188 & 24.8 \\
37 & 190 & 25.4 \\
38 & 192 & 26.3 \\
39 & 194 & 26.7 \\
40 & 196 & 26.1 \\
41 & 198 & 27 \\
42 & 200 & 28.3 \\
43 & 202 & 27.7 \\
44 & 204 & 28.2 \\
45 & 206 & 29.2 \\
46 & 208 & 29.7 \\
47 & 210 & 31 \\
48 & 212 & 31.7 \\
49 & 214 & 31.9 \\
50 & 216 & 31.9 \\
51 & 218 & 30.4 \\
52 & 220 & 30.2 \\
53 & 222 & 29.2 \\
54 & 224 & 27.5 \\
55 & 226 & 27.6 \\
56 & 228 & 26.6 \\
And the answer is 28.7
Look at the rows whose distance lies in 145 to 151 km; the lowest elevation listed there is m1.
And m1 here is 27.2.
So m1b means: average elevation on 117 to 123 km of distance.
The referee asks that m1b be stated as 28.6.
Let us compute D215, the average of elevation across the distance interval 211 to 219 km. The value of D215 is 31.5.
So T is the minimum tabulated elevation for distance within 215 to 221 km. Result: 30.2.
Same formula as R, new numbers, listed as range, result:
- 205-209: 29.4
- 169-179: 25.3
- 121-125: 29.2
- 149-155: 27.6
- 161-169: 26.6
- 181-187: 24.2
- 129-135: 28.1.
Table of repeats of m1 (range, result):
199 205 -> 27.7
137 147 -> 26.4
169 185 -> 23.9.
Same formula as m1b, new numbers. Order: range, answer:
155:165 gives 26.9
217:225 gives 29.3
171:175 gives 25.6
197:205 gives 27.8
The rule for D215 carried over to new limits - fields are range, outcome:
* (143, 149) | 27.2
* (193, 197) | 26.4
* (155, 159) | 27.5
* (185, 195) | 25.5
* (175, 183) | 24.2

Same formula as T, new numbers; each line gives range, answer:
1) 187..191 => 24.8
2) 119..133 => 28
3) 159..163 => 26.3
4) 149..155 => 27.3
